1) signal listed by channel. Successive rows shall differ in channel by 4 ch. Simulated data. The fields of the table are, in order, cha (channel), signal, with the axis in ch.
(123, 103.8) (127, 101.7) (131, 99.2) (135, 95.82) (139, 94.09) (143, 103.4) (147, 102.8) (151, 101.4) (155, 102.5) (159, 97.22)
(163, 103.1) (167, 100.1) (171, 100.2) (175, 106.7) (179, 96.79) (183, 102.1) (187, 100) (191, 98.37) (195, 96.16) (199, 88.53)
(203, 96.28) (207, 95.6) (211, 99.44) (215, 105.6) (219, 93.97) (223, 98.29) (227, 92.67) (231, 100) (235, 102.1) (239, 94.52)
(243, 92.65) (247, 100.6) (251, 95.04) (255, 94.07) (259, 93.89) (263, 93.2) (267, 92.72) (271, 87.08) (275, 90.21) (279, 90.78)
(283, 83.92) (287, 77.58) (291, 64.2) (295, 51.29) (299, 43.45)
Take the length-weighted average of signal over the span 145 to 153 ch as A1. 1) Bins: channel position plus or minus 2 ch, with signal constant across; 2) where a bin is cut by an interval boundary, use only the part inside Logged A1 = 102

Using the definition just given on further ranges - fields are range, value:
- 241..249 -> 96.6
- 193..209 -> 94.1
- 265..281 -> 90.2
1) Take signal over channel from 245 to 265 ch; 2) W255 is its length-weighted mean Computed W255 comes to 95.4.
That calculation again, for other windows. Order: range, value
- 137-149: 100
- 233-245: 96.4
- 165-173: 100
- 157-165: 100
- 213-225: 99.3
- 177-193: 99.3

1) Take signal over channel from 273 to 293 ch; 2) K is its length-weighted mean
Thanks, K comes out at 81.3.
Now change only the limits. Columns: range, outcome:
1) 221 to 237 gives 98.3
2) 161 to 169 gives 102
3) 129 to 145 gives 98.1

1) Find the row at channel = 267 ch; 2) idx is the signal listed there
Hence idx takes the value 92.72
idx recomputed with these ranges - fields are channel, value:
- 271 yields 87.08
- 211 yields 99.44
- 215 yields 105.6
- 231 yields 100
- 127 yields 101.7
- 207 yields 95.6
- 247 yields 100.6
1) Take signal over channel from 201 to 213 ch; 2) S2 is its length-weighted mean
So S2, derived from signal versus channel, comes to 97.1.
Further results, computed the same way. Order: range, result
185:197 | 98.2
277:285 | 87.3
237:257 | 95.4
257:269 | 93.3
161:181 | 101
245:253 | 97.8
